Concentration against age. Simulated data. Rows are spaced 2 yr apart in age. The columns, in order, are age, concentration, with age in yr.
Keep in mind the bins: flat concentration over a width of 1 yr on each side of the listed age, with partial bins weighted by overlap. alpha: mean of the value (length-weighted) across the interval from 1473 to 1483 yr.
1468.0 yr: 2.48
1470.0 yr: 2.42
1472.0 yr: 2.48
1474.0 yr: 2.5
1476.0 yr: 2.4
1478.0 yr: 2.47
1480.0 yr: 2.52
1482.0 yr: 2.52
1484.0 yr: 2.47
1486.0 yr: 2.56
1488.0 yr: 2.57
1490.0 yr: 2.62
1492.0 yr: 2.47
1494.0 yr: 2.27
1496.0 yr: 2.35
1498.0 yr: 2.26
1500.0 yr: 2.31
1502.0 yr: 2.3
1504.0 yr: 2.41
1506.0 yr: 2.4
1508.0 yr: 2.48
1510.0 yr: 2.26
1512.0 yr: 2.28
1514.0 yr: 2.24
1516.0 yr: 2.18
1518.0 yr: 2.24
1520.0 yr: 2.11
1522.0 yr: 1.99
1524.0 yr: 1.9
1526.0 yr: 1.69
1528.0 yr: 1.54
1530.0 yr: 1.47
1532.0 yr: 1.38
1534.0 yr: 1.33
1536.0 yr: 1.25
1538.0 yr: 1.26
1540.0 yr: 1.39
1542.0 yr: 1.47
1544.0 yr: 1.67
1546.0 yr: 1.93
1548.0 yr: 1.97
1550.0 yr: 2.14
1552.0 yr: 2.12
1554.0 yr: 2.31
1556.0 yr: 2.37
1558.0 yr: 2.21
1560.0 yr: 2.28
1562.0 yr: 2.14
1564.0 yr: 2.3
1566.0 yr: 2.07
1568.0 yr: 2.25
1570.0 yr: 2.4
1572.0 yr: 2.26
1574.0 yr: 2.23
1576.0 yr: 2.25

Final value 2.48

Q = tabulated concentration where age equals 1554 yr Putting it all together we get 2.31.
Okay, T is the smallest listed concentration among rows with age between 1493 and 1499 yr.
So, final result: 2.26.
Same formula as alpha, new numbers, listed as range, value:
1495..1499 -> 2.3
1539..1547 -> 1.61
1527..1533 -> 1.46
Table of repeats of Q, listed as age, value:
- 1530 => 1.47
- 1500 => 2.31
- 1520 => 2.11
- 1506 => 2.4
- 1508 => 2.48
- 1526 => 1.69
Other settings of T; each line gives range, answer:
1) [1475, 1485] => 2.4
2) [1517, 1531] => 1.47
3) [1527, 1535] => 1.33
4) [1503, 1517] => 2.18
